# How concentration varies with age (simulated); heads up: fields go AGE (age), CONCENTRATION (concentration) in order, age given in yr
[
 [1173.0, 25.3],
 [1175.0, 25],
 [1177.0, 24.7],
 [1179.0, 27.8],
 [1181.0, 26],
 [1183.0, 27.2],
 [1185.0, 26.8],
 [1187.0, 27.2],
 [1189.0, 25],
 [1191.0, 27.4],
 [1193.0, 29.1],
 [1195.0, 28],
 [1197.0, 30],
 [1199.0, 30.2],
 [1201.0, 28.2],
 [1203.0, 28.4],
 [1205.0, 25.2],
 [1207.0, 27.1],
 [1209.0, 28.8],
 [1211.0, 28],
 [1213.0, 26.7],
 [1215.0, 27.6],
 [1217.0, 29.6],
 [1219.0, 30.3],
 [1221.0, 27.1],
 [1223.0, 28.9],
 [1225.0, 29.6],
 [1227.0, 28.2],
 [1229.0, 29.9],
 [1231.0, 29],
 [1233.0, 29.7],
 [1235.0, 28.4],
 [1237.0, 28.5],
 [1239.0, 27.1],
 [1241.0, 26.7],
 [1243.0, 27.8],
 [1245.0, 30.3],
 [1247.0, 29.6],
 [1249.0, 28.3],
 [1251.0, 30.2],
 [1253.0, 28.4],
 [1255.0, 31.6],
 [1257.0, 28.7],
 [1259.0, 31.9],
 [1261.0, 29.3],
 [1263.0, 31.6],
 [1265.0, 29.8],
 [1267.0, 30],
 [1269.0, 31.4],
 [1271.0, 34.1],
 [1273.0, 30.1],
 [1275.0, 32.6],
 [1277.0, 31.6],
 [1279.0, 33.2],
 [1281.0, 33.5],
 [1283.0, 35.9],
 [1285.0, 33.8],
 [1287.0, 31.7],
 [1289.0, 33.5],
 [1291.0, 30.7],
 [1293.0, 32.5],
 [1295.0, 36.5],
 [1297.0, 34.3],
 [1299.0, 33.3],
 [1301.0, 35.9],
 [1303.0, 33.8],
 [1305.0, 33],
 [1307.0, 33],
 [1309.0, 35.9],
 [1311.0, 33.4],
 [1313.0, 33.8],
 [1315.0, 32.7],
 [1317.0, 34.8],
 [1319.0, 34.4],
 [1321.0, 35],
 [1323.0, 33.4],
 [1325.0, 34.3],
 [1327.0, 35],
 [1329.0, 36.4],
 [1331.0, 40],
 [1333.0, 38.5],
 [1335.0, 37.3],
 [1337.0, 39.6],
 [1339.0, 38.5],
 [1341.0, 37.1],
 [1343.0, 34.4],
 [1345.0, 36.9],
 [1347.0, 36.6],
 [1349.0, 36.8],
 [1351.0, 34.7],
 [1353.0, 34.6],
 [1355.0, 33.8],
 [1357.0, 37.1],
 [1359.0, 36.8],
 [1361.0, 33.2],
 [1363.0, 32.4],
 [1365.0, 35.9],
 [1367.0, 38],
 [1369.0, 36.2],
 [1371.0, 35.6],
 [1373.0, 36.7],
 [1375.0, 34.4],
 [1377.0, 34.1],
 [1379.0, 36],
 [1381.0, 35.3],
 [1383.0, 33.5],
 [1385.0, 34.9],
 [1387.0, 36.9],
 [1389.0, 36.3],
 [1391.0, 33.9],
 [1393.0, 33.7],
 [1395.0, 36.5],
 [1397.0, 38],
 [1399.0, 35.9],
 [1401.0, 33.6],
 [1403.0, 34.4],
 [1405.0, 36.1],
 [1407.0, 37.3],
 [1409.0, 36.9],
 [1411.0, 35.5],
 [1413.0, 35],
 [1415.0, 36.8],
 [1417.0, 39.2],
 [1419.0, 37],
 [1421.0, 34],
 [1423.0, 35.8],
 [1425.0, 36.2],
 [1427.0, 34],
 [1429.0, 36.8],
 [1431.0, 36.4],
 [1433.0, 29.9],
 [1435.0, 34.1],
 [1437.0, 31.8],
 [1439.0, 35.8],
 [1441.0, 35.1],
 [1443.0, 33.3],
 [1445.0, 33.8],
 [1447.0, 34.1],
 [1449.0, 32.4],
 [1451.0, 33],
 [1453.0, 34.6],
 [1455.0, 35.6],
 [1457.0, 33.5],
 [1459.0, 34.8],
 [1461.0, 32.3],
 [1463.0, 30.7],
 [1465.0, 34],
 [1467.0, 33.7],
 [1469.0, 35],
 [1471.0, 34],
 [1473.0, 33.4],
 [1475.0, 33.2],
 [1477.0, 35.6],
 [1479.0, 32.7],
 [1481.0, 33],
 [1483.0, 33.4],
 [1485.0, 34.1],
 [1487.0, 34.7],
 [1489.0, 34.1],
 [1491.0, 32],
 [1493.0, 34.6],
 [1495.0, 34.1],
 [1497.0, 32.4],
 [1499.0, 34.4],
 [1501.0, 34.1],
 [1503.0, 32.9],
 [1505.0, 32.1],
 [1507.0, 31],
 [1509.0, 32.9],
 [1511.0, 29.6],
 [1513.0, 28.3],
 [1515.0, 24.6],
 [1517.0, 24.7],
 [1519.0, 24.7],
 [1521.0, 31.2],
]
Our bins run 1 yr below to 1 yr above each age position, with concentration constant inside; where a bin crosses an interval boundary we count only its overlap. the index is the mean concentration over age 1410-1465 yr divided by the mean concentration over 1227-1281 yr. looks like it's 1.1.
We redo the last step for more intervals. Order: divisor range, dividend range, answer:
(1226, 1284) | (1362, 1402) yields 1.17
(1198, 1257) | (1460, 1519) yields 1.13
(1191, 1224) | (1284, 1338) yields 1.23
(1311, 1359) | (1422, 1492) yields 0.95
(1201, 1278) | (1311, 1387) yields 1.22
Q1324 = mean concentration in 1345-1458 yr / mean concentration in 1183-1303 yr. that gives 1.17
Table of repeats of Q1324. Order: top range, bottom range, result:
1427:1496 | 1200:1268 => 1.17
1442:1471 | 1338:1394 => 0.95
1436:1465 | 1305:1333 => 0.97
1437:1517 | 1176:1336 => 1.07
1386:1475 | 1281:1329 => 1.02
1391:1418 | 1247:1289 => 1.15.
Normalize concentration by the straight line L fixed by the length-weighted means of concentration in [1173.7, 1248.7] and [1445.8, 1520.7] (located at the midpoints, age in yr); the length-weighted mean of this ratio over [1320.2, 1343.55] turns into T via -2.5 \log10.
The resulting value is -0.22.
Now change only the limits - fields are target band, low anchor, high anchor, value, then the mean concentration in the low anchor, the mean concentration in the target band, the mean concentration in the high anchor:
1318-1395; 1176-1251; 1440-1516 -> -0.16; 28.1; 35.8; 33.1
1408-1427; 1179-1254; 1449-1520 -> -0.15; 28.2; 36.1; 32.5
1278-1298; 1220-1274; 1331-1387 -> -0.06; 29.5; 33.6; 36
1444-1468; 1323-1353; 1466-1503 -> 0.03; 36.7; 33.5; 33.8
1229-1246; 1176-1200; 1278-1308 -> 0.07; 27.4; 28.5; 33.6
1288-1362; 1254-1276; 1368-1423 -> -0.06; 31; 35.2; 35.7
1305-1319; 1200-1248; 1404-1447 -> -0.08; 28.4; 33.9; 35.2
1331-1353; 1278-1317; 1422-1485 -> -0.10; 33.7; 37.1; 33.9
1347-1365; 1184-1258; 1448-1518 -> -0.15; 28.4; 35.1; 32.7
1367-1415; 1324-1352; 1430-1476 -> -0.01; 36.9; 35.6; 33.7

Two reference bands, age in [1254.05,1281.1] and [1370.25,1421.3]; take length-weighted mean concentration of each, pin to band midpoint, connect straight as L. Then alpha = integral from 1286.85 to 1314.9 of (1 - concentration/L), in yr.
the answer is -1.1 yr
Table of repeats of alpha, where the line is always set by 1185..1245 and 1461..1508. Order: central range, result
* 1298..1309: -1.5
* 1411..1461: -3.4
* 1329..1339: -2.6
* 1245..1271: -1.1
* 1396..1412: -2.1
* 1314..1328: -1.8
